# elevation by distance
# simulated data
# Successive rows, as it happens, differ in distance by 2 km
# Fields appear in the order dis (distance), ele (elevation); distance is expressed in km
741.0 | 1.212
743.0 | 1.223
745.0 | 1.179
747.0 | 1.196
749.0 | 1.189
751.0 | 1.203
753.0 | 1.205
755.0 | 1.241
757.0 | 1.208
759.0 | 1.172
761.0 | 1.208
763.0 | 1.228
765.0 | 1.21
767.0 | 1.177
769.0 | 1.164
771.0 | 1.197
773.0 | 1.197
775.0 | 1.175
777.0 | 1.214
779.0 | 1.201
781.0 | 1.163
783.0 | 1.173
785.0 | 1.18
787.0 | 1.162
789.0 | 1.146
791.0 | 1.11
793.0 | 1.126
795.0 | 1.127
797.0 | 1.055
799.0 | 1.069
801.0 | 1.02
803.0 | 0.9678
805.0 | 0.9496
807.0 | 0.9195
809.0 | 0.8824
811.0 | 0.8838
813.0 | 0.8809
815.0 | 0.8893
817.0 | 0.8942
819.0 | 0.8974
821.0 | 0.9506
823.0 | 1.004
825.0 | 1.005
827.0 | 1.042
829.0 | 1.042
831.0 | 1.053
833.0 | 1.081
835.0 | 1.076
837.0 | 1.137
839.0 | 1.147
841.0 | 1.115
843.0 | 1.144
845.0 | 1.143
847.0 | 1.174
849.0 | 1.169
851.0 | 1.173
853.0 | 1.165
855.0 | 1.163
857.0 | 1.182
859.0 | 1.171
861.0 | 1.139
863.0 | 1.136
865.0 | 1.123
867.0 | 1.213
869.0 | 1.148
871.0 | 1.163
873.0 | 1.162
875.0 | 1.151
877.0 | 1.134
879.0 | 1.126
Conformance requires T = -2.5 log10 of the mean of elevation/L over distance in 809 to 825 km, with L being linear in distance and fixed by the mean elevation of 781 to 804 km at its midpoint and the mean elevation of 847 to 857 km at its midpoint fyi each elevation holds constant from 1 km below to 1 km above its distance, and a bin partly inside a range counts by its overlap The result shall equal 0.23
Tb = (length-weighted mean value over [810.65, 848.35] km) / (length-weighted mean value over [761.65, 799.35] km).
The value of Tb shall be 0.89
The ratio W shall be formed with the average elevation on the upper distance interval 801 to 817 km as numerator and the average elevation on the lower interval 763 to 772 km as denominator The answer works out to 0.77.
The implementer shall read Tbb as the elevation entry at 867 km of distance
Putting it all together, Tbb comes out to 1.213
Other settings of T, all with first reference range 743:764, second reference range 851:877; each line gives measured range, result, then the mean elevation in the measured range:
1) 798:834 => 0.213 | 0.968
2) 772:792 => 0.019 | 1.17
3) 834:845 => 0.041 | 1.13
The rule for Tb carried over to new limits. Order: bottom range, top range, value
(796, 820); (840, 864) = 1.23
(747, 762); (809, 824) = 0.76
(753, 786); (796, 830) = 0.81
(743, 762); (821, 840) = 0.88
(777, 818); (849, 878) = 1.11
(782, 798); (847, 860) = 1.03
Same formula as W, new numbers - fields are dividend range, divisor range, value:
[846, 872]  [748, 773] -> 0.97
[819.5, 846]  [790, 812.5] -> 1.06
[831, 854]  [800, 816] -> 1.23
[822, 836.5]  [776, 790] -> 0.89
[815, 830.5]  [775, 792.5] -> 0.83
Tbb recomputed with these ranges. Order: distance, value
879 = 1.126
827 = 1.042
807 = 0.9195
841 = 1.115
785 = 1.18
